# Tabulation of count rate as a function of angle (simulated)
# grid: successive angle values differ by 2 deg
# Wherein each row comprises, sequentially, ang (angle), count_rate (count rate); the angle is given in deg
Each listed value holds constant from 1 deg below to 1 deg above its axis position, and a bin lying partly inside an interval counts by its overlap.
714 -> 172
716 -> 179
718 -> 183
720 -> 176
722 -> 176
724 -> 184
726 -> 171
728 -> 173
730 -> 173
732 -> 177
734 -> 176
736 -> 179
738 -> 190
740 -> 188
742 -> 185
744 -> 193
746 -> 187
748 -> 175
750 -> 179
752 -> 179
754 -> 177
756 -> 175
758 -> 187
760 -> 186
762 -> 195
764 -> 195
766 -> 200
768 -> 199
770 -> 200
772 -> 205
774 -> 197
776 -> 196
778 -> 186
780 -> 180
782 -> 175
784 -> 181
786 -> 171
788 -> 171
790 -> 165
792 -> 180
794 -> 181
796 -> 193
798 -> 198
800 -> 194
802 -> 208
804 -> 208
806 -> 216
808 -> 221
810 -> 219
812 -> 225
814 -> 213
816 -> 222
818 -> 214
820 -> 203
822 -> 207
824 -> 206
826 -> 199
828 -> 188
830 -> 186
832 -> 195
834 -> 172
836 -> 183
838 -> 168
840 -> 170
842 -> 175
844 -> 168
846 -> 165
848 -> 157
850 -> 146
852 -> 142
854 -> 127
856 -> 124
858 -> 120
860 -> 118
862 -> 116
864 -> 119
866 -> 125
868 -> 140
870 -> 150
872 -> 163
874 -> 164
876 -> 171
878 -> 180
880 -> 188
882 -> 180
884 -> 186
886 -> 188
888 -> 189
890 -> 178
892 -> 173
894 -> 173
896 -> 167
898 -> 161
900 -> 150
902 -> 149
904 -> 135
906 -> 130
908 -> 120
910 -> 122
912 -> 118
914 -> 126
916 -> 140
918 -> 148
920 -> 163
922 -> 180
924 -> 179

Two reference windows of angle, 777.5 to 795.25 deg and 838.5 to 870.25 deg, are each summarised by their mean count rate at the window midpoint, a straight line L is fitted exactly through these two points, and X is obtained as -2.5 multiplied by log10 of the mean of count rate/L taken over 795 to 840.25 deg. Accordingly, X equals -0.24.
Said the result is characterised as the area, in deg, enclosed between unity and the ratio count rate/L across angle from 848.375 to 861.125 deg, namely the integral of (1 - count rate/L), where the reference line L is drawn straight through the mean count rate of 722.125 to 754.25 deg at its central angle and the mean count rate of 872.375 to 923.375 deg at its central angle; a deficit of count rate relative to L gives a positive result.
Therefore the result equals 2.65 deg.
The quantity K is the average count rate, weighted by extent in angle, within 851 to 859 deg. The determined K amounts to 128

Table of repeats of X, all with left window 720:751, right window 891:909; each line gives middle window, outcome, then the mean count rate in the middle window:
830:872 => 0.07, 150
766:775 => -0.15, 200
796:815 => -0.25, 210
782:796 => -0.03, 176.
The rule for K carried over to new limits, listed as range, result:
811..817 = 220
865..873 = 144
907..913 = 120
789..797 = 180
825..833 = 192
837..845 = 170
